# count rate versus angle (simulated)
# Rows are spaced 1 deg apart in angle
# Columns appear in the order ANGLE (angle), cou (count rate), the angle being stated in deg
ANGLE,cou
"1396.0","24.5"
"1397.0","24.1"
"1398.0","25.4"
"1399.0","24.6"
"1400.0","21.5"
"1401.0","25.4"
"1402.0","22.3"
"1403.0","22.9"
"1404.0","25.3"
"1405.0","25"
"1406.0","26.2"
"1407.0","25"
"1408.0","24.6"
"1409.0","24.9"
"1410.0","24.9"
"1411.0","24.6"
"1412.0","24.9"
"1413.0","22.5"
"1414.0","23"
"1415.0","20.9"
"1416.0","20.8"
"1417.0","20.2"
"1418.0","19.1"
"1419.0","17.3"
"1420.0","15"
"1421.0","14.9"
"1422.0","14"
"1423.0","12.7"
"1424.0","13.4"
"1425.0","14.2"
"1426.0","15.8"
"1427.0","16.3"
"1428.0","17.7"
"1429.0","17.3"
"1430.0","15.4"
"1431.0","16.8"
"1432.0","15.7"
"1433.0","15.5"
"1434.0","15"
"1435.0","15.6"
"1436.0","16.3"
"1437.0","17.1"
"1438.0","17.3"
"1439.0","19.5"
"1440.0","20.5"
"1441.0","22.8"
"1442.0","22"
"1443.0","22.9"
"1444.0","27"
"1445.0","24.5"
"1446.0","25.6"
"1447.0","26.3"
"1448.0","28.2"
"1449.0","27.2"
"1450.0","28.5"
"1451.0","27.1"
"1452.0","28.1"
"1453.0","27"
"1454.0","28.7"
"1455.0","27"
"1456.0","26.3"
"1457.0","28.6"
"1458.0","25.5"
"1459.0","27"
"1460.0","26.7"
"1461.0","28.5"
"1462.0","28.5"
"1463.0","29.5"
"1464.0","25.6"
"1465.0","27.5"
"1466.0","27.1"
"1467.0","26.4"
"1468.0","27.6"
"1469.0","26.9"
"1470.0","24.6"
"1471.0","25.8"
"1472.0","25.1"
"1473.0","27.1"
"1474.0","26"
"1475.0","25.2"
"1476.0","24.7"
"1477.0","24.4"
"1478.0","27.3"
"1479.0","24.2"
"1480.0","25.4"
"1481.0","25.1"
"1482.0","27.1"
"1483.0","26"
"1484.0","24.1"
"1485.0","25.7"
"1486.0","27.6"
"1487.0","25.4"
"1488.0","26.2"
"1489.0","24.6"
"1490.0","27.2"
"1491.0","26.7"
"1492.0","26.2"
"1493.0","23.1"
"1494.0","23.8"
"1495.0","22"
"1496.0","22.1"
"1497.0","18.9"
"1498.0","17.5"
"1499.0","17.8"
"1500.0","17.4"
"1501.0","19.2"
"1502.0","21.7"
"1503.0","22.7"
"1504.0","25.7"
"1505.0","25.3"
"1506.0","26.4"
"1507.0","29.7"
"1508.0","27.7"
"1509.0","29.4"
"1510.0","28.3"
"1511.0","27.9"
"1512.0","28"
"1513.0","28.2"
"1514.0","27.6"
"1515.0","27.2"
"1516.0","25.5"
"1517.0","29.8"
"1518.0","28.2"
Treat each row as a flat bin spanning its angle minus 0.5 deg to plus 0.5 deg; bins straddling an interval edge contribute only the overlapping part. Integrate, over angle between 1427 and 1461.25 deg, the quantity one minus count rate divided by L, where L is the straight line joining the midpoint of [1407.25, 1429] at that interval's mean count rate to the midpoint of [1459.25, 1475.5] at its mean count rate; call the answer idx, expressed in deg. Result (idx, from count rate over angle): 1.0 deg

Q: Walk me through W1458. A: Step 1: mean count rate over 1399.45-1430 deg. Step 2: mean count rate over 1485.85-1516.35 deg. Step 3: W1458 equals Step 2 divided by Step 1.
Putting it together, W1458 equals 1.21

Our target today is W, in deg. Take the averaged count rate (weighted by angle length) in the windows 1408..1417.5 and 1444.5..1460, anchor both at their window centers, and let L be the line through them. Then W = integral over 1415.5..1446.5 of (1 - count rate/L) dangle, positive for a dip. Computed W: 8.6 deg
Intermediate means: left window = 23.1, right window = 27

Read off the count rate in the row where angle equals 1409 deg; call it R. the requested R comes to 24.9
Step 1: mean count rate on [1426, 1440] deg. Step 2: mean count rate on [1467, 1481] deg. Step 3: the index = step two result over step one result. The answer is 1.54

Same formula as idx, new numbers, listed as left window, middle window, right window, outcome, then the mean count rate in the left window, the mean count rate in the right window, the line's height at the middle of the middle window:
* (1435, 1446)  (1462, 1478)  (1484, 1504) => -3.1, 21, 23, 22.1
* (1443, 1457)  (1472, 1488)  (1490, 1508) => -0.8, 26.9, 23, 24.5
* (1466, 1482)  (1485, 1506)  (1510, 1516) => 2.8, 25.8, 27.6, 26.8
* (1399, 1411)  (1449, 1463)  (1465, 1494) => -1.2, 24.4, 25.8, 25.4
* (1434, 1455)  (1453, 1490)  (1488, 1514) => -3.8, 23.5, 24.4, 23.9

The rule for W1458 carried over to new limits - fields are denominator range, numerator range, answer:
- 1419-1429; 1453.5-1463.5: 1.83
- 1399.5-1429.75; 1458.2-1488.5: 1.29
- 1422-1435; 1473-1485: 1.65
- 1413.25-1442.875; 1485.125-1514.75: 1.42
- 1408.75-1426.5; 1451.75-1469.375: 1.44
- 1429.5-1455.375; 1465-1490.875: 1.17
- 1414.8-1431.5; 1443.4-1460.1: 1.64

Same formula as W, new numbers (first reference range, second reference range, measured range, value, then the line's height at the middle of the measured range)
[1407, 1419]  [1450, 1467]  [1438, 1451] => 0.8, 25.9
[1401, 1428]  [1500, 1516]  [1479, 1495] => -0.4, 24.8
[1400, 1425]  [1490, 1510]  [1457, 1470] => -2.7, 22.5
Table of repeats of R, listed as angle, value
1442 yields 22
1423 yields 12.7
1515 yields 27.2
